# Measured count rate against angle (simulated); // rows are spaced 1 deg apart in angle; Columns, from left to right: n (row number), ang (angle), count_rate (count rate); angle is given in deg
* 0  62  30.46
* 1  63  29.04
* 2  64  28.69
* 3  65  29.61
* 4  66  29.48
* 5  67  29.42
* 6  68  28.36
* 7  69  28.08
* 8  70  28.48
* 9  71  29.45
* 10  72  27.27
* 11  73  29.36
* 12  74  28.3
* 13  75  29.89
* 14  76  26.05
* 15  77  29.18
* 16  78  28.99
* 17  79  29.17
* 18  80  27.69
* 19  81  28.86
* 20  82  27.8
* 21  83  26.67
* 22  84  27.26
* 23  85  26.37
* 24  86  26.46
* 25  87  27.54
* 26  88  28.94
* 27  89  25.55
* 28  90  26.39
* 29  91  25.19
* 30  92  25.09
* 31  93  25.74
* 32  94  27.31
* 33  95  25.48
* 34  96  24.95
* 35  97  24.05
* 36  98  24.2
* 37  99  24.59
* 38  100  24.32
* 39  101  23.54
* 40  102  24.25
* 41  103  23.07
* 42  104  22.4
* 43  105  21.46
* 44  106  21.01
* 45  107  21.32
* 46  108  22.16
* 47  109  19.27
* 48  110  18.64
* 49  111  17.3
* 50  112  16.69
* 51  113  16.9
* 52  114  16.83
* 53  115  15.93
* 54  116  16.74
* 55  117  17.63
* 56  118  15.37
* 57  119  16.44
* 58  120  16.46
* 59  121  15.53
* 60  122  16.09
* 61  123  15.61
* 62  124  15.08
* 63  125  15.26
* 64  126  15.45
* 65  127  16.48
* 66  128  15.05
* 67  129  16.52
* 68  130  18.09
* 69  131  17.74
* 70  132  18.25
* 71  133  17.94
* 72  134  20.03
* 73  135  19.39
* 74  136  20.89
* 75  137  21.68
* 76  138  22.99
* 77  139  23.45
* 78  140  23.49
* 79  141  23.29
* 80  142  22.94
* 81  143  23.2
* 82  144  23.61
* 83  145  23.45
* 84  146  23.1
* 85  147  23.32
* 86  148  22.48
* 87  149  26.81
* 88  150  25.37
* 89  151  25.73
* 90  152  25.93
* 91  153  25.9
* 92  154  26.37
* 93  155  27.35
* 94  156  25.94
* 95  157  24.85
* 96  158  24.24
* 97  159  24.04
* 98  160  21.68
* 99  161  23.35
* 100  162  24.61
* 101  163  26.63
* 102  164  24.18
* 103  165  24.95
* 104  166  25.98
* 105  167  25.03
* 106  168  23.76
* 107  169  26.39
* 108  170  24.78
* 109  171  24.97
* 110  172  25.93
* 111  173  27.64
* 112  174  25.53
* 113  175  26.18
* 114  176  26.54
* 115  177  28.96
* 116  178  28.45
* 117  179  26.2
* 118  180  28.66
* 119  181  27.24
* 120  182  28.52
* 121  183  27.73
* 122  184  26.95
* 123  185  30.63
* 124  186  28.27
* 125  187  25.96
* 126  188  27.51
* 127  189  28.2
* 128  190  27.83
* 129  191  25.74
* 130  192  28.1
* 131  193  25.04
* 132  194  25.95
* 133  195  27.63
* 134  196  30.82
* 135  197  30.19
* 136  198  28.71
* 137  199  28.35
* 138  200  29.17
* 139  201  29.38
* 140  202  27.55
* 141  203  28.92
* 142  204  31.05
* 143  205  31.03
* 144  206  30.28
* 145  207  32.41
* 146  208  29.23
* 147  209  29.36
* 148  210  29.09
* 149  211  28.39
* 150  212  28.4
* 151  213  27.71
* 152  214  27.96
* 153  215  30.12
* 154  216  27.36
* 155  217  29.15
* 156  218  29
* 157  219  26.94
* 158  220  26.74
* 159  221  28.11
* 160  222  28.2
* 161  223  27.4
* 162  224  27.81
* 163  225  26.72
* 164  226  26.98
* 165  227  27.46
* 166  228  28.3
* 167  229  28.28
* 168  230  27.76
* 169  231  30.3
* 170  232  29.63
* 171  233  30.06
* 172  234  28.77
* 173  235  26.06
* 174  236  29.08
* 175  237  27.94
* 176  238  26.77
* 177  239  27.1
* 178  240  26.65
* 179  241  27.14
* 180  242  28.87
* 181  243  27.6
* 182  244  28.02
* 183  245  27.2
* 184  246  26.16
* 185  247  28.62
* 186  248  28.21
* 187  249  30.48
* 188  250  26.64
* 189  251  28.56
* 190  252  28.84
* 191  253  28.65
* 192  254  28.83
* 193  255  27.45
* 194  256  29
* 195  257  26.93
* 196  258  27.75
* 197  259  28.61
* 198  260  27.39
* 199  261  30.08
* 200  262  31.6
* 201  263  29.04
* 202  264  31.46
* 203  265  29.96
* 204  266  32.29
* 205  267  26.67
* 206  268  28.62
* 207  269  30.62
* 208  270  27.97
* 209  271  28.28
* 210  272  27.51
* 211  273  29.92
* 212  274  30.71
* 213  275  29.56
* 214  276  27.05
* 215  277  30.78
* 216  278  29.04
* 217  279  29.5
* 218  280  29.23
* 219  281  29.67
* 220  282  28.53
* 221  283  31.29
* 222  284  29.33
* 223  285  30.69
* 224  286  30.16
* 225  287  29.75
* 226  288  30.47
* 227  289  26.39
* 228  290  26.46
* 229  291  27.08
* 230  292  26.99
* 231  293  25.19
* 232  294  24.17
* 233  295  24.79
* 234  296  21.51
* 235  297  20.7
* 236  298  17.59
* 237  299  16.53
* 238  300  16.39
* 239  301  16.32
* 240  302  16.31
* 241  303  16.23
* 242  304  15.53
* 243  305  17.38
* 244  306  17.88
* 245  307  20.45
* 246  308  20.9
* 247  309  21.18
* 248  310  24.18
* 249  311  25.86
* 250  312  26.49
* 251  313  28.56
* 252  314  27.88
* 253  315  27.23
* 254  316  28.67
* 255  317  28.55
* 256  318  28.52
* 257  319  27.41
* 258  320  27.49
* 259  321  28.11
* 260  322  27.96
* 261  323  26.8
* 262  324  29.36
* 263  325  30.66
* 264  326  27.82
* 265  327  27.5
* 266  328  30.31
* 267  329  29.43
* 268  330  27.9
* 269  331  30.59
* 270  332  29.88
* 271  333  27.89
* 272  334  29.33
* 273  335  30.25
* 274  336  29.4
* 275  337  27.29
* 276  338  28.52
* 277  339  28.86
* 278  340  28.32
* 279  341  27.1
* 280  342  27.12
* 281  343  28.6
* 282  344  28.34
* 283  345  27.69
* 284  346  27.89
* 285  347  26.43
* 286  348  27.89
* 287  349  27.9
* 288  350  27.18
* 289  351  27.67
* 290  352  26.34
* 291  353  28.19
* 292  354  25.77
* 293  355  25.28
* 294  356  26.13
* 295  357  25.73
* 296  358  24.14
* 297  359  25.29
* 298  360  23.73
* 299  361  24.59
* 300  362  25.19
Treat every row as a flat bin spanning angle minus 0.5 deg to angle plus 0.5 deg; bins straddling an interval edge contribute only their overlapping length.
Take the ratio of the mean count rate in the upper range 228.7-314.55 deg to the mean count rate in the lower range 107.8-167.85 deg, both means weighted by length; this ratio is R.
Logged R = 1.28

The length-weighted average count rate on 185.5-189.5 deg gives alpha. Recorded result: 27.5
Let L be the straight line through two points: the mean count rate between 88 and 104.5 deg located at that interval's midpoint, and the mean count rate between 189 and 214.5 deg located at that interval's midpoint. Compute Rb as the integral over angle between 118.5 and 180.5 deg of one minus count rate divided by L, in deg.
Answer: 9.7 deg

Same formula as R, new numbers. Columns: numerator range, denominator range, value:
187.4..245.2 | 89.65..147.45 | 1.38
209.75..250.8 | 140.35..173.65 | 1.13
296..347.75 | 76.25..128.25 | 1.16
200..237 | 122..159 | 1.33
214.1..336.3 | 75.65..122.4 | 1.19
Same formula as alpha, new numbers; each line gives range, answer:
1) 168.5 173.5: 25.9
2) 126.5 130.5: 16.5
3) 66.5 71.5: 28.8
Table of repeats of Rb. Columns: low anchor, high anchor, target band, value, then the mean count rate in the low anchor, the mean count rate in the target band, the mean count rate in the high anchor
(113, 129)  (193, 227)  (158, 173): -1.7 deg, 16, 24.8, 28.6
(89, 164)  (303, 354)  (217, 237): -3.2 deg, 21.5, 28.1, 26.9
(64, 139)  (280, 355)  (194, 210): -3.4 deg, 22.8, 29.5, 26.2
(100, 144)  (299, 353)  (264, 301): -3.9 deg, 19.1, 27.2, 26.1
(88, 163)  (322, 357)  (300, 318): 3.2 deg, 21.6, 22.3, 28.1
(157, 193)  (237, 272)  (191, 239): -1.9 deg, 26.3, 28.5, 28.5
